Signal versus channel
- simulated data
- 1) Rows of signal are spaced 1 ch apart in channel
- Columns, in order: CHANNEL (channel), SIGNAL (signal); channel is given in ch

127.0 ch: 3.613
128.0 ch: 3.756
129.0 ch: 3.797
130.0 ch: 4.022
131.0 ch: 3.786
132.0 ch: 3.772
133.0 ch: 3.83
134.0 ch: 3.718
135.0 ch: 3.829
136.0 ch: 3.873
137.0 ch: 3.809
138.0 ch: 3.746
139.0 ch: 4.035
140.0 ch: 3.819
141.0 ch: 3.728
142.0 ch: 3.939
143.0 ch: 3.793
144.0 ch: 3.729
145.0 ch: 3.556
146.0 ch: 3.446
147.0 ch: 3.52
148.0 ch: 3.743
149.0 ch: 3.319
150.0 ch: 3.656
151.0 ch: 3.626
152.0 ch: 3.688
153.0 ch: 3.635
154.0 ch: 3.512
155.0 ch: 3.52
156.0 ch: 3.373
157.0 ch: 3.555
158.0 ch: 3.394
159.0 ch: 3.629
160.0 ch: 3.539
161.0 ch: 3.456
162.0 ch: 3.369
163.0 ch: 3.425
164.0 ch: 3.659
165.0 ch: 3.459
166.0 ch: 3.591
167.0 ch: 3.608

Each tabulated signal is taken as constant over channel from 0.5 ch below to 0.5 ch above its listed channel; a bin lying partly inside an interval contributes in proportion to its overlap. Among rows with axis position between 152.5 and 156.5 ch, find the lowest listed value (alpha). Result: 3.373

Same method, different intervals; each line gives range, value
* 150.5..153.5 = 3.626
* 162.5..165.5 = 3.425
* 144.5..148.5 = 3.446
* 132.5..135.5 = 3.718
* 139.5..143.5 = 3.728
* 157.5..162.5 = 3.369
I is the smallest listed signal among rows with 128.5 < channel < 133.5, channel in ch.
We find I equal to 3.772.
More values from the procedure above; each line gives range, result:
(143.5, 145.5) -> 3.556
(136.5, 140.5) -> 3.746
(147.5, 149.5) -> 3.319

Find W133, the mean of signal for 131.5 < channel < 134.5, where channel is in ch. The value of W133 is 3.77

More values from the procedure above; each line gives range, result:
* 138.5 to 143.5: 3.86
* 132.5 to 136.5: 3.81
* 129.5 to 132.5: 3.86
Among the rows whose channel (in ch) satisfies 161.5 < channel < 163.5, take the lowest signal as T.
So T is 3.369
